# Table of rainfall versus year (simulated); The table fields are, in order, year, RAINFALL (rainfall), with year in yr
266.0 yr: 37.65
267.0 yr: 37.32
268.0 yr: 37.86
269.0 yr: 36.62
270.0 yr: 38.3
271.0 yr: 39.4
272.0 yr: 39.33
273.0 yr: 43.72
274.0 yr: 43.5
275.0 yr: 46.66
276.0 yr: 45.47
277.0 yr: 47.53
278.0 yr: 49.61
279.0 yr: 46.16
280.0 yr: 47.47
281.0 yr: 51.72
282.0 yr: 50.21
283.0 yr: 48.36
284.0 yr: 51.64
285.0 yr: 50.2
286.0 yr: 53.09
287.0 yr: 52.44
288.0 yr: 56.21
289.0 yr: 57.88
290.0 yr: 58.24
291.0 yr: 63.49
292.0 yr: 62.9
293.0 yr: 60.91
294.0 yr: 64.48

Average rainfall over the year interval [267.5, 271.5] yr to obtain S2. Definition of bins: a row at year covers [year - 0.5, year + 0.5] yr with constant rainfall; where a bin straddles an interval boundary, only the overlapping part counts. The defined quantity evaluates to 38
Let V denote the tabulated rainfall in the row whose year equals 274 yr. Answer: 43.5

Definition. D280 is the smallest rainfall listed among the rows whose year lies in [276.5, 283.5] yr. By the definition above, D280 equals 46.16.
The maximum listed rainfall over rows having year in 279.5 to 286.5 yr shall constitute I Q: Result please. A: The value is 53.09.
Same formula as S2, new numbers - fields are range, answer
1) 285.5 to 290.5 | 55.6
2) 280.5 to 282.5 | 51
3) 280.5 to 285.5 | 50.4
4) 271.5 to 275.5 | 43.3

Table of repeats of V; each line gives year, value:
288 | 56.21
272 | 39.33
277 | 47.53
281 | 51.72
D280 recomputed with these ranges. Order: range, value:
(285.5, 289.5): 52.44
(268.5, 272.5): 36.62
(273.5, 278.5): 43.5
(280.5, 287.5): 48.36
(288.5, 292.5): 57.88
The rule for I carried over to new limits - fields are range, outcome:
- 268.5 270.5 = 38.3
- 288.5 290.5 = 58.24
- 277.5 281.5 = 51.72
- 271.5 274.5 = 43.72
